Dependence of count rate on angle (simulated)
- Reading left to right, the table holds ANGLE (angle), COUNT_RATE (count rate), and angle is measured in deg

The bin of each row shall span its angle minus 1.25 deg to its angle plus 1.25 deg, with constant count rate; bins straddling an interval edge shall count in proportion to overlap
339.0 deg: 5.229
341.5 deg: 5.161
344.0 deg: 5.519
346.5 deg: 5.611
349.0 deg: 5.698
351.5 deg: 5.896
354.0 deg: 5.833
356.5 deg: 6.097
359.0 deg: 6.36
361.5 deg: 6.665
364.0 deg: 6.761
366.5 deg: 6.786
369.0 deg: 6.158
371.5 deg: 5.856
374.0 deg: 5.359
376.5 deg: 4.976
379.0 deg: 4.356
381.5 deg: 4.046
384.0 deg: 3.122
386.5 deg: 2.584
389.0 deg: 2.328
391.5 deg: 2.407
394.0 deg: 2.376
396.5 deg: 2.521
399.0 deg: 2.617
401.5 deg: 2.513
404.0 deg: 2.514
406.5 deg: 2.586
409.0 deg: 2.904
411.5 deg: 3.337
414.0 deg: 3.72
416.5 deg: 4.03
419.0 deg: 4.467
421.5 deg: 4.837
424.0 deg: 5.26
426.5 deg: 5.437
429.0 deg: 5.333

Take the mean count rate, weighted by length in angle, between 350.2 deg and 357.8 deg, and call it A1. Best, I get 5.94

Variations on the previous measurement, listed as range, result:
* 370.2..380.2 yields 5.15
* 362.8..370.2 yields 6.57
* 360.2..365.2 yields 6.71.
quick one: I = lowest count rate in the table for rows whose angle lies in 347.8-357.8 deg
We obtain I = 5.698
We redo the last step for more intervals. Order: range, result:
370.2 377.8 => 4.976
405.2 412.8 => 2.586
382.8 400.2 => 2.328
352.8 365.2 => 5.833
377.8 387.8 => 2.584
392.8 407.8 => 2.376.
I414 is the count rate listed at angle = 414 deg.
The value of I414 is 3.72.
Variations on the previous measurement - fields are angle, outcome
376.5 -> 4.976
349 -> 5.698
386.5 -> 2.584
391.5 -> 2.407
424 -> 5.26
